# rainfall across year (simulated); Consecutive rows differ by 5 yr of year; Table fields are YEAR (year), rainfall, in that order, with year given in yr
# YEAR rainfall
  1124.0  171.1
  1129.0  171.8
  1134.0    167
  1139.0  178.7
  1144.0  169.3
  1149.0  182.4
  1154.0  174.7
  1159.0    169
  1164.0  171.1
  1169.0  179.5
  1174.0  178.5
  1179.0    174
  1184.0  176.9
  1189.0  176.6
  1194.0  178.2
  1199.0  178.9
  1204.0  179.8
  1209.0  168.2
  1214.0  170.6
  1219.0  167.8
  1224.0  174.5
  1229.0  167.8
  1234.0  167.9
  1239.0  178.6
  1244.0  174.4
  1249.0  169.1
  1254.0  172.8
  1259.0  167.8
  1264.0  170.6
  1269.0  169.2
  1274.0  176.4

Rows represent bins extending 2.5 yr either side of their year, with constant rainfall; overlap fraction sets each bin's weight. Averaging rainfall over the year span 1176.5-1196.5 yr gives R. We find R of 176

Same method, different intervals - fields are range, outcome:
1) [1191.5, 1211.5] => 176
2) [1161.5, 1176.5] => 176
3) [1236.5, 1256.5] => 174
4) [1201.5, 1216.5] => 173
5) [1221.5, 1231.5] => 171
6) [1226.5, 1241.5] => 171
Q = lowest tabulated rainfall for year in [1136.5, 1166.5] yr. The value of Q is 169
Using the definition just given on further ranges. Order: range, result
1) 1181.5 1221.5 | 167.8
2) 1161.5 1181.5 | 171.1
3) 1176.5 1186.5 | 174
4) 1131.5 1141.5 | 167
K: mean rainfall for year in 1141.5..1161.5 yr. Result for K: 174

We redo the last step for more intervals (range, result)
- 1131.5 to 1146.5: 172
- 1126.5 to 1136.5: 169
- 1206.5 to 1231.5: 170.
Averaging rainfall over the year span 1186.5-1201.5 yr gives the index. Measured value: 178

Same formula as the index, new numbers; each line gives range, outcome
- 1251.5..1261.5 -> 170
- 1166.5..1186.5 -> 177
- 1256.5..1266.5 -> 169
